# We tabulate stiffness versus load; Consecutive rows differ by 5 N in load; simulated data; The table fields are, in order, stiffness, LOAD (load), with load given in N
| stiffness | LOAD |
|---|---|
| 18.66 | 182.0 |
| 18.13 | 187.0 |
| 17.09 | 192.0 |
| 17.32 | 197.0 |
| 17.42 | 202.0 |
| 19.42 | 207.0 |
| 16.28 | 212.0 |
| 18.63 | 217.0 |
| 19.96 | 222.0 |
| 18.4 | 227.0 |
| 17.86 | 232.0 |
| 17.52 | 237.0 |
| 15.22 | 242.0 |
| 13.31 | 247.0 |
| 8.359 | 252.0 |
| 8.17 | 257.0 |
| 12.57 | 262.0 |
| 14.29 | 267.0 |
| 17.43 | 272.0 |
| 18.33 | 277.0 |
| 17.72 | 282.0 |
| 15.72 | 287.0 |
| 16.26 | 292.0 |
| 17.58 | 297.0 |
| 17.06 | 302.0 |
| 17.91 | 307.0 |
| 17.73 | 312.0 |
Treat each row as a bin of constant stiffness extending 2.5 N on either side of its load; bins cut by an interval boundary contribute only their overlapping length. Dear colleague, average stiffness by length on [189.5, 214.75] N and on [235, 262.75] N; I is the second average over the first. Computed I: 0.71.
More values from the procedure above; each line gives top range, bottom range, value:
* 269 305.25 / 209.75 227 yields 0.93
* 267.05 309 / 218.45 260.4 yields 1.15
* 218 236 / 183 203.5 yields 1.06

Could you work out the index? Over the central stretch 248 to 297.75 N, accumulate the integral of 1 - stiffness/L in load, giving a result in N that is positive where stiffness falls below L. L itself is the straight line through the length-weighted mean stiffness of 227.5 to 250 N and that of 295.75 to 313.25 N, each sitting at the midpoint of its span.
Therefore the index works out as 7.0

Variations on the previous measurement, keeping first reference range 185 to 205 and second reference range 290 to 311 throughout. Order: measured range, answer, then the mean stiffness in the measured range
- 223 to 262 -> 7.1 N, 14.2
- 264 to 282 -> 0.6 N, 16.7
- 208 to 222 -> -0.5 N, 18.1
